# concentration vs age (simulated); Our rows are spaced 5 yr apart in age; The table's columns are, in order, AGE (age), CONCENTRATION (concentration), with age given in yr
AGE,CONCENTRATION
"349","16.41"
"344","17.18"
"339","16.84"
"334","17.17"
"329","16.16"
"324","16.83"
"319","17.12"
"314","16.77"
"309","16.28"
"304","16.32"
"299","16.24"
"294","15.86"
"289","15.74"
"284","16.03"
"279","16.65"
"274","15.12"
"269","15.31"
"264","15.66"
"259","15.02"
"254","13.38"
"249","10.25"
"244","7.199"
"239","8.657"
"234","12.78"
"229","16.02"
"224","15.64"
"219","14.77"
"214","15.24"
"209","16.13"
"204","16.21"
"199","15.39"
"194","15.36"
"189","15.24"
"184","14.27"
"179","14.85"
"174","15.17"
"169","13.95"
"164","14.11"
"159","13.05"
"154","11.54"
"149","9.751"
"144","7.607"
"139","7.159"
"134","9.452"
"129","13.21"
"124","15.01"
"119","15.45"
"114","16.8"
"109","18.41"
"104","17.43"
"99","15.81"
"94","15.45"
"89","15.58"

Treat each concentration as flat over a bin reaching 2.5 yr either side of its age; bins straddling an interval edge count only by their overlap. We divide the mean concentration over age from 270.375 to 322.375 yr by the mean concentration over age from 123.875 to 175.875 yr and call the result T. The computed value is 1.39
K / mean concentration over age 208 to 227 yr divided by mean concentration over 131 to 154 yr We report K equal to 1.73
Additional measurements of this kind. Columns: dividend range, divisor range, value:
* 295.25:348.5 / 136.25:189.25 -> 1.36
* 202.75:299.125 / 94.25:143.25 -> 1.01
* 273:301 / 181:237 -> 1.06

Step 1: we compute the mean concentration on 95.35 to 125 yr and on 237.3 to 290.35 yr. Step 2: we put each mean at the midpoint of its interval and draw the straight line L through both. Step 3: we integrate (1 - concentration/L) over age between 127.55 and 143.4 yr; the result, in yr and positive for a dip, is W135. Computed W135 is 6.53 yr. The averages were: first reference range 16.5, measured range 9.44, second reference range 13.6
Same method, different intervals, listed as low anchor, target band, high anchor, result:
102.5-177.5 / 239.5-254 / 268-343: 5.4 yr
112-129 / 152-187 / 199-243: 2.1 yr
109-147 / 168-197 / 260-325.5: -2.5 yr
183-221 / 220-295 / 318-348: 9.8 yr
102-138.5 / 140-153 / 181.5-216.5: 5.3 yr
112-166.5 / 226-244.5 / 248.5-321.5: 3.4 yr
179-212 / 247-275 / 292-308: 3.1 yr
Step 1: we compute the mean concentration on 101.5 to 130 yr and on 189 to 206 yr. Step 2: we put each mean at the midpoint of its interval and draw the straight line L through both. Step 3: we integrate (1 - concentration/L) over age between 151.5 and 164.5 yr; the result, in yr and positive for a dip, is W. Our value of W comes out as 2.6 yr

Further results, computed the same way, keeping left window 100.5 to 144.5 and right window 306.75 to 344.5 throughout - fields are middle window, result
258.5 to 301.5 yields 0.8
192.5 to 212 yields -1.1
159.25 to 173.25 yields 0.3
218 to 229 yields -0.2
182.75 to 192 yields -0.1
